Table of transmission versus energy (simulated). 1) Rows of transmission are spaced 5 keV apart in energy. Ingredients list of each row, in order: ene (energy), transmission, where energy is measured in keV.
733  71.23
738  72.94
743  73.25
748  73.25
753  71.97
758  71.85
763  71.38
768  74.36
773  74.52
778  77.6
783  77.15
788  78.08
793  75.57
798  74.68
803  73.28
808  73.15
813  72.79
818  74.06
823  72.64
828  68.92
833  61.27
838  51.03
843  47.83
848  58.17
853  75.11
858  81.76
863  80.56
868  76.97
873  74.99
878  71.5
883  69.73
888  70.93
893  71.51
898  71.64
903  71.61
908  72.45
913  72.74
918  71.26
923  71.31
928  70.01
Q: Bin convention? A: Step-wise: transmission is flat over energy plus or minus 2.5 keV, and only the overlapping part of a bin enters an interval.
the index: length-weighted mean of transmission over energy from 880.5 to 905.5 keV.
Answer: 71.1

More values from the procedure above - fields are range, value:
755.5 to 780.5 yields 73.9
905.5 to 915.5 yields 72.6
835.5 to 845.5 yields 49.4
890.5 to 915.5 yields 72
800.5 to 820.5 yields 73.3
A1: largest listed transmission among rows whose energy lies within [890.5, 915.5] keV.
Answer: 72.74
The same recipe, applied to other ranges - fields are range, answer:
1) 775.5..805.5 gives 78.08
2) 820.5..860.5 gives 81.76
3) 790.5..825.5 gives 75.57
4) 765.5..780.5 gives 77.6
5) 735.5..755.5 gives 73.25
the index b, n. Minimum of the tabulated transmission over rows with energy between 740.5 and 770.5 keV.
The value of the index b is 71.38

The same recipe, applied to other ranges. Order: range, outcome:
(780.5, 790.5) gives 77.15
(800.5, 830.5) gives 68.92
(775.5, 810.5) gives 73.15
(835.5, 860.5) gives 47.83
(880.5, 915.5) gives 69.73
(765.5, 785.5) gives 74.36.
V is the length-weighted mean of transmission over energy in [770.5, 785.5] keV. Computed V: 76.4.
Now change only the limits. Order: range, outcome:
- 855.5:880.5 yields 77.2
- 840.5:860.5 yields 65.7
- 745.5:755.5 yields 72.6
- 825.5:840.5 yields 60.4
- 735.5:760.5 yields 72.7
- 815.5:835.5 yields 69.2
